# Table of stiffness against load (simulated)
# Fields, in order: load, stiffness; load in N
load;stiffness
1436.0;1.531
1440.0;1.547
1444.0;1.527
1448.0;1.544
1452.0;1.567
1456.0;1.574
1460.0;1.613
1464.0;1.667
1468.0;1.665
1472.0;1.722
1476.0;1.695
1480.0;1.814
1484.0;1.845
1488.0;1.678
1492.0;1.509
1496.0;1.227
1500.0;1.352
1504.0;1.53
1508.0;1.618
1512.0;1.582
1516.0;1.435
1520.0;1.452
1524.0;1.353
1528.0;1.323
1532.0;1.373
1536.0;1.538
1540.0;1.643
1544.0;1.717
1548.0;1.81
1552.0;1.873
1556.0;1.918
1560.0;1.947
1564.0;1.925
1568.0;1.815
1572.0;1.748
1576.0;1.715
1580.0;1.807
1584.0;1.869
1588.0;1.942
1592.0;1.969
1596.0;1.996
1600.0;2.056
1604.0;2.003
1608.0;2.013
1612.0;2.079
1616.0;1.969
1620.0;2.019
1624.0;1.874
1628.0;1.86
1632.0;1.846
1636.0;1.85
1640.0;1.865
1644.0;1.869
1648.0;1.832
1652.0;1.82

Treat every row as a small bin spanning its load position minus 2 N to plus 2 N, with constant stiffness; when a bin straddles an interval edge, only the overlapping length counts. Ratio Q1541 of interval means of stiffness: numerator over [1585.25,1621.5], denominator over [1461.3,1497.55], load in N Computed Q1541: 1.21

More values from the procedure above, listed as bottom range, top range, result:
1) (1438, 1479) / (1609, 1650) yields 1.18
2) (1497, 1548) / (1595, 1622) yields 1.35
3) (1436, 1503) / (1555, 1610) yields 1.20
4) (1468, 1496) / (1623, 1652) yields 1.11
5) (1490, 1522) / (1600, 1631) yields 1.35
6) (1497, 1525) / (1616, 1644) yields 1.29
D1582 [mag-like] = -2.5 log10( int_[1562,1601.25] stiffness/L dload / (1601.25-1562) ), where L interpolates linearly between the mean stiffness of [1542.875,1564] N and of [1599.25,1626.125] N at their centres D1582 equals 0.03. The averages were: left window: 1.87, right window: 2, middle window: 1.88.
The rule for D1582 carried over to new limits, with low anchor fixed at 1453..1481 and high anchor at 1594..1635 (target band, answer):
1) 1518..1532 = 0.284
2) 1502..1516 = 0.130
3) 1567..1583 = 0.068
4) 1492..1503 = 0.269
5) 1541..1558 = 0.011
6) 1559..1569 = -0.019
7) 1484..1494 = 0.045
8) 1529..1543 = 0.191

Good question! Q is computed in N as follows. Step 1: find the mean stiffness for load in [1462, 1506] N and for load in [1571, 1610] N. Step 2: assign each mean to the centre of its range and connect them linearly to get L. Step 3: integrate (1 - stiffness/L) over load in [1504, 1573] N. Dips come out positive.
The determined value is 4.8 N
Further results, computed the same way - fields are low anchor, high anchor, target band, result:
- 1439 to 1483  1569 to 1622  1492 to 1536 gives 8.0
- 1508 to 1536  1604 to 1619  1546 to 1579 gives -2.8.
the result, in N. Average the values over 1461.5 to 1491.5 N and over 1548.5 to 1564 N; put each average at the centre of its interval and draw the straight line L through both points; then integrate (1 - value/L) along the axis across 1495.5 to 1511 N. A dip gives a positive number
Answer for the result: 2.8 N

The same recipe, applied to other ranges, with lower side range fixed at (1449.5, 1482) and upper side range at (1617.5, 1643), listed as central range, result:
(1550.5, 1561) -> -0.74 N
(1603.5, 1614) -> -1.01 N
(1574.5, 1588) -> -0.01 N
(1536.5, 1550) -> 0.50 N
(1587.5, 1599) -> -0.90 N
